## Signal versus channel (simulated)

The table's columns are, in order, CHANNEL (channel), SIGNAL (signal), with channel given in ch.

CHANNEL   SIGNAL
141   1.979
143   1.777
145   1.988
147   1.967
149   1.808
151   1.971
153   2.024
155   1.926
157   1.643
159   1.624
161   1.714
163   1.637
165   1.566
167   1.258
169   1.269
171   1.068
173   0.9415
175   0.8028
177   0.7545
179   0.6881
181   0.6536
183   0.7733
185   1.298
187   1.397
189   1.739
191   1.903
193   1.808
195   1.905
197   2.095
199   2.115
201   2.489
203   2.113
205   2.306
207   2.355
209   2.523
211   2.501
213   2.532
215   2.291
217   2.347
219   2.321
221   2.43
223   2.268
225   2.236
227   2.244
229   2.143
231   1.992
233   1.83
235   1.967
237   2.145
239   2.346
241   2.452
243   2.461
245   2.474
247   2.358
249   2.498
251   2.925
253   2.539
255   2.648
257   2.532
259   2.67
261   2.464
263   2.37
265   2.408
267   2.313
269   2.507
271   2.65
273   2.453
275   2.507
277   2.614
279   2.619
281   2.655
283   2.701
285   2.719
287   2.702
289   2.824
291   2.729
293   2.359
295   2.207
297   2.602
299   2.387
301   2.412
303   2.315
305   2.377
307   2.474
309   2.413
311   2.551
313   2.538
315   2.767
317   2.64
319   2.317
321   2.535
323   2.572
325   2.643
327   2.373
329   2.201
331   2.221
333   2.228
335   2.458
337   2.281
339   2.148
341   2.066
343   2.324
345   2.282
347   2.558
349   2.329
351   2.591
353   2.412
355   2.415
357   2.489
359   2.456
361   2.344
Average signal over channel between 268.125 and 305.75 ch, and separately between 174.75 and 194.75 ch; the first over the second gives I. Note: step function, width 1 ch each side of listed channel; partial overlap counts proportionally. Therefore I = 2.08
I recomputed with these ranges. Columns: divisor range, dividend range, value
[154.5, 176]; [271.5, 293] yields 1.90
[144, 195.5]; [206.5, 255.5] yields 1.61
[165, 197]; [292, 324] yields 1.96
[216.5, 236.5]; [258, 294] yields 1.18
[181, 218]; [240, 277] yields 1.26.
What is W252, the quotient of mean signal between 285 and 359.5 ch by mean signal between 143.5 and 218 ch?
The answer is 1.4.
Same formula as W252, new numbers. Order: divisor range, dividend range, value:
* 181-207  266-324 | 1.40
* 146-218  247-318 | 1.48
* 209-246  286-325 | 1.10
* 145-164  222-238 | 1.15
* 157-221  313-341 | 1.40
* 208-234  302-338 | 1.07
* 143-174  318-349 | 1.44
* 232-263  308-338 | 1.01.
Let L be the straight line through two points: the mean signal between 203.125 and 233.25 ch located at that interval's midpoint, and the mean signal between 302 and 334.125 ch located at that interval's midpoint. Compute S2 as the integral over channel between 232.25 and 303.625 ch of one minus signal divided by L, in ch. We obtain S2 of -3.43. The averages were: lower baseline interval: 2.29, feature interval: 2.49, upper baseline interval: 2.45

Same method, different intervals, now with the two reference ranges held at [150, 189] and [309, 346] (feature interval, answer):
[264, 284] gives -4.98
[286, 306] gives -2.84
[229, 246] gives -3.94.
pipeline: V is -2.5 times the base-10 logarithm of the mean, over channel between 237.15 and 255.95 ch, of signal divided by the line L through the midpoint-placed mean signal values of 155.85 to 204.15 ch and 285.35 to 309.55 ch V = -0.22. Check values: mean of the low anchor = 1.47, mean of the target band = 2.5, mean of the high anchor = 2.49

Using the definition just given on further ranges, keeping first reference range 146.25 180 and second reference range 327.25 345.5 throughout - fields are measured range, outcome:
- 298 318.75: -0.17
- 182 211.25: -0.20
